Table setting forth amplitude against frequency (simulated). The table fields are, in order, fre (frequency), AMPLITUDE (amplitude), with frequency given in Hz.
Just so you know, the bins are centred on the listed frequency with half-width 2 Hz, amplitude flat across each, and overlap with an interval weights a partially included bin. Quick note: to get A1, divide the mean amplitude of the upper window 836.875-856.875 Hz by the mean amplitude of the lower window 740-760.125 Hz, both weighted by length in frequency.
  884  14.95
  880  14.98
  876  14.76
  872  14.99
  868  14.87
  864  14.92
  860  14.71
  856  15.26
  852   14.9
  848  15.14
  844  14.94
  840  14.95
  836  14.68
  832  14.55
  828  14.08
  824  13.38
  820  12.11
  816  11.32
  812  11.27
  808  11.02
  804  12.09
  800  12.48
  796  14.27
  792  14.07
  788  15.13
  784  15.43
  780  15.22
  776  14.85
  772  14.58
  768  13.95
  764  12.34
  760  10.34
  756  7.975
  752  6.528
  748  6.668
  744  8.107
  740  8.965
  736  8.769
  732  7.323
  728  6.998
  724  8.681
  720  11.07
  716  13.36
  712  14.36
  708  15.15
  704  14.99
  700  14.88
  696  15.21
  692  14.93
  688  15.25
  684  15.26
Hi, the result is 1.92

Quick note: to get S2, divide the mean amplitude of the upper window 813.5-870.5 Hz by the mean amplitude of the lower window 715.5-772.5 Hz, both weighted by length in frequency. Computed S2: 1.5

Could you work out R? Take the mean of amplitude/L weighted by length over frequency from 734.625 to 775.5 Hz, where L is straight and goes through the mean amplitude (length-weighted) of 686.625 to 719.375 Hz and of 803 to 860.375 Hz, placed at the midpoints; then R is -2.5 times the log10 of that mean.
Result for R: 0.38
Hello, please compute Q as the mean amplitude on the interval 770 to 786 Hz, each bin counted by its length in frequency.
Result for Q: 15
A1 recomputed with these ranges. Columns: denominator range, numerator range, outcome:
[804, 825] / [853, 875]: 1.27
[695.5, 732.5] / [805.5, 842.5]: 1.06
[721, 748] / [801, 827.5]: 1.48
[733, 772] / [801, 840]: 1.35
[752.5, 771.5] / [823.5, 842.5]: 1.30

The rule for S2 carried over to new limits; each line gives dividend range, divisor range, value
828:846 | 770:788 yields 0.98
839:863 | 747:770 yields 1.53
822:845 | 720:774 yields 1.53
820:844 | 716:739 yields 1.58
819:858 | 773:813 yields 1.06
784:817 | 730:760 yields 1.63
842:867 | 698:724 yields 1.10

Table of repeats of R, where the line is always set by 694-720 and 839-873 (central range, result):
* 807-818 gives 0.300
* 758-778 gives 0.110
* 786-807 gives 0.096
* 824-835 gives 0.051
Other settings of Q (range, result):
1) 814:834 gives 13.1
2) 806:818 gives 11.2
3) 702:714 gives 14.8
